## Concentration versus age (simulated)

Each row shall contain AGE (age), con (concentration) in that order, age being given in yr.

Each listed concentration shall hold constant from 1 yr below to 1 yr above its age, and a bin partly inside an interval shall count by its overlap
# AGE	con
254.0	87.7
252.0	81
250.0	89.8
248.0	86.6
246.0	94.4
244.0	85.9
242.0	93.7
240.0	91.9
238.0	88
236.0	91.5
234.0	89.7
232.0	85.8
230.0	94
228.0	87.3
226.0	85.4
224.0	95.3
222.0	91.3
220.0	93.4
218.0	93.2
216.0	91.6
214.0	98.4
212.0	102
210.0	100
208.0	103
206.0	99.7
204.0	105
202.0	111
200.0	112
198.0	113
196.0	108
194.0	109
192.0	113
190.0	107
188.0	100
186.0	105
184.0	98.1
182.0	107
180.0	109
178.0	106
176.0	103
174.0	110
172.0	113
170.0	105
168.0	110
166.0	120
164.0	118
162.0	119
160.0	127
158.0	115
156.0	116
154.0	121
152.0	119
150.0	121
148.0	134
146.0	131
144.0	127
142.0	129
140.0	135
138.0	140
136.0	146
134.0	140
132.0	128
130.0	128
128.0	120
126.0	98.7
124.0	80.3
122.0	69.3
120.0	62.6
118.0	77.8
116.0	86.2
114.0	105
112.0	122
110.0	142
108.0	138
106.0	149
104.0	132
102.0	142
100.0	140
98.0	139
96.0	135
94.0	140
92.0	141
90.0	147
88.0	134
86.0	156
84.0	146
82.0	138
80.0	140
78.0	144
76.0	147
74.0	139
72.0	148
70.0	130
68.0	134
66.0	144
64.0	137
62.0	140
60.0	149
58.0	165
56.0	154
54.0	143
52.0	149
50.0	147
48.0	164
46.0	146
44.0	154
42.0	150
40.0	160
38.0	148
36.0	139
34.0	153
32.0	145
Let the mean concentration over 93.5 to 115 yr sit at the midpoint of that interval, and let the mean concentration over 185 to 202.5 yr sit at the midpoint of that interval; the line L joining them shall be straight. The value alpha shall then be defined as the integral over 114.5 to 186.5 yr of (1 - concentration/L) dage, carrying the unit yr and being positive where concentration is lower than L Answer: 4.55 yr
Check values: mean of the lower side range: 135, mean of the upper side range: 109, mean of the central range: 113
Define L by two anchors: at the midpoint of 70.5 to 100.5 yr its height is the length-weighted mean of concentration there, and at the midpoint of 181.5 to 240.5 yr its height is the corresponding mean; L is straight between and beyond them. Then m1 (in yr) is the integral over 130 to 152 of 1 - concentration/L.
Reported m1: -1.6 yr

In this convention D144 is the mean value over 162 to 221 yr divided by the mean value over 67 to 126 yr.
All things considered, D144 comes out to 0.8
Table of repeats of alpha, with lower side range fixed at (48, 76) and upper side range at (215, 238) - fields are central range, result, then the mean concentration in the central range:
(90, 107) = -0.89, 140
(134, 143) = -1.34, 138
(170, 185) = 0.07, 106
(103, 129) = 4.35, 106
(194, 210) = -1.33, 107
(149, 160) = -0.44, 119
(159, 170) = -0.62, 118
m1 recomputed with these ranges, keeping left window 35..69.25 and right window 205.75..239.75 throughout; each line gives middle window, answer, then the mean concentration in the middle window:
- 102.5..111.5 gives -0.6 yr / 139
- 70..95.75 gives -0.8 yr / 143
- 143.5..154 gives -0.8 yr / 126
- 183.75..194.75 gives -0.2 yr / 106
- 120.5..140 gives 1.0 yr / 116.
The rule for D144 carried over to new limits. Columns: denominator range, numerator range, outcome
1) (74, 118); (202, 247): 0.70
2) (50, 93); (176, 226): 0.71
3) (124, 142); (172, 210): 0.84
